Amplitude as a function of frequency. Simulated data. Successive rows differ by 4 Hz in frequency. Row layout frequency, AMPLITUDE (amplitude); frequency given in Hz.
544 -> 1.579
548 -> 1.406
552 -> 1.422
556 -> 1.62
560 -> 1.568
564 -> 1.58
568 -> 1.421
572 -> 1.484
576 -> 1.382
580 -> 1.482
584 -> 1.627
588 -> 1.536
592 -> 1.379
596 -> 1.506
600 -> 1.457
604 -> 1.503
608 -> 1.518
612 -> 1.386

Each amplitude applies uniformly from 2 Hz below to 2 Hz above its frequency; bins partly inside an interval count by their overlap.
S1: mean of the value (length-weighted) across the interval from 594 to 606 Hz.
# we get 1.49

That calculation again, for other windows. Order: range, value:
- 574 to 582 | 1.43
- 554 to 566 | 1.59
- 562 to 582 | 1.47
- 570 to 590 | 1.5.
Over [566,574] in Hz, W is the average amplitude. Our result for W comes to 1.45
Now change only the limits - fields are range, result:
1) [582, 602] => 1.5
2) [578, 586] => 1.55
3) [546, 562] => 1.5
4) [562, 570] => 1.5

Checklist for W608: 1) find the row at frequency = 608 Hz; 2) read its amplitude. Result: 1.518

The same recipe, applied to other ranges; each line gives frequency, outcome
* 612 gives 1.386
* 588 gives 1.536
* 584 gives 1.627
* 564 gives 1.58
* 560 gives 1.568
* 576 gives 1.382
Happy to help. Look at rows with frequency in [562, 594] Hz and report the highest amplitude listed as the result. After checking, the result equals 1.627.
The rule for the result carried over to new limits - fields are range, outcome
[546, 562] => 1.62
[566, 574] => 1.484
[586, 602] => 1.536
